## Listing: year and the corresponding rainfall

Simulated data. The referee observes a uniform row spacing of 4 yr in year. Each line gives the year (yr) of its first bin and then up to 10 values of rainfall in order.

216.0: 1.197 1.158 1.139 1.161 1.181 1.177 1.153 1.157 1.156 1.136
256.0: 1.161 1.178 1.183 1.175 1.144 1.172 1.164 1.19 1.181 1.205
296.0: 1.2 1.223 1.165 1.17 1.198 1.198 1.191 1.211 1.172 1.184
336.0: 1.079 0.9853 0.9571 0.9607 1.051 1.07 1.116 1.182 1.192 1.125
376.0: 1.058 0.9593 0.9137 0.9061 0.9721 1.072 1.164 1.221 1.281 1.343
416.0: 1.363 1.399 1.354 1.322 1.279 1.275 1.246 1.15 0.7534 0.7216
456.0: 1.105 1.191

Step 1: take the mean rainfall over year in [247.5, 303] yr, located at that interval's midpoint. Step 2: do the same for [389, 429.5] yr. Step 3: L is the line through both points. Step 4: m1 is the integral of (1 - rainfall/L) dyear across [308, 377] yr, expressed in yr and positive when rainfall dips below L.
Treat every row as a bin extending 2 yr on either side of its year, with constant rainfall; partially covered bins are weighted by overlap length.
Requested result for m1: 5.25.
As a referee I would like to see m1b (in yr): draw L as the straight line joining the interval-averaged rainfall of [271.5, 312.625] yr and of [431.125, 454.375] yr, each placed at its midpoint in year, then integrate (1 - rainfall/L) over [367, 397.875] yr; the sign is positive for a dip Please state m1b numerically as 2.5 yr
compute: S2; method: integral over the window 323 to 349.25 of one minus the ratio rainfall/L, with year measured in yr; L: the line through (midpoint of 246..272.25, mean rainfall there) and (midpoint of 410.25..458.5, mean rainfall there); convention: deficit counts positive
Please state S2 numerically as 2.2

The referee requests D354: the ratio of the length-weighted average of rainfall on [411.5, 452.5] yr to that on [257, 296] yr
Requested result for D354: 1.0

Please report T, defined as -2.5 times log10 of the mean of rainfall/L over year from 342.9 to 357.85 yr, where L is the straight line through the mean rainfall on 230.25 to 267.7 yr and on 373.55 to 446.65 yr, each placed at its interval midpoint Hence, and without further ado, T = 0.16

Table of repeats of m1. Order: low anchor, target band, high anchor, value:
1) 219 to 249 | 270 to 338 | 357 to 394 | -4.60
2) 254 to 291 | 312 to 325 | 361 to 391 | -0.95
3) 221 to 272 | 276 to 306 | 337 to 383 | -1.81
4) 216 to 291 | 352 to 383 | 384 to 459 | 1.83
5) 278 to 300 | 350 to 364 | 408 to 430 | 1.98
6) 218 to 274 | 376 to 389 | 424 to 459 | 2.14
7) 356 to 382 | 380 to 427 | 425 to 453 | -2.44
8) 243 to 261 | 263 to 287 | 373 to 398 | -0.94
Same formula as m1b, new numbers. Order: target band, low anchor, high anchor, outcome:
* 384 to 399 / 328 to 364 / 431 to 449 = 1.7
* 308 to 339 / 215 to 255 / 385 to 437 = 0.5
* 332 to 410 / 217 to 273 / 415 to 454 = 7.0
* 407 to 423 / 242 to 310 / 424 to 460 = -3.1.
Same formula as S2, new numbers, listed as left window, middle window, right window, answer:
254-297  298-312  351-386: -0.53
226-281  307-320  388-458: -0.27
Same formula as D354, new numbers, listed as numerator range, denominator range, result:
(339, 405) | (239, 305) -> 0.90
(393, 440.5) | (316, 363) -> 1.16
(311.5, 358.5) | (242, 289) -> 0.94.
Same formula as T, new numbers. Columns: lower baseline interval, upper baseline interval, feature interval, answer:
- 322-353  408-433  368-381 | 0.11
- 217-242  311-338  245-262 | 0.01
